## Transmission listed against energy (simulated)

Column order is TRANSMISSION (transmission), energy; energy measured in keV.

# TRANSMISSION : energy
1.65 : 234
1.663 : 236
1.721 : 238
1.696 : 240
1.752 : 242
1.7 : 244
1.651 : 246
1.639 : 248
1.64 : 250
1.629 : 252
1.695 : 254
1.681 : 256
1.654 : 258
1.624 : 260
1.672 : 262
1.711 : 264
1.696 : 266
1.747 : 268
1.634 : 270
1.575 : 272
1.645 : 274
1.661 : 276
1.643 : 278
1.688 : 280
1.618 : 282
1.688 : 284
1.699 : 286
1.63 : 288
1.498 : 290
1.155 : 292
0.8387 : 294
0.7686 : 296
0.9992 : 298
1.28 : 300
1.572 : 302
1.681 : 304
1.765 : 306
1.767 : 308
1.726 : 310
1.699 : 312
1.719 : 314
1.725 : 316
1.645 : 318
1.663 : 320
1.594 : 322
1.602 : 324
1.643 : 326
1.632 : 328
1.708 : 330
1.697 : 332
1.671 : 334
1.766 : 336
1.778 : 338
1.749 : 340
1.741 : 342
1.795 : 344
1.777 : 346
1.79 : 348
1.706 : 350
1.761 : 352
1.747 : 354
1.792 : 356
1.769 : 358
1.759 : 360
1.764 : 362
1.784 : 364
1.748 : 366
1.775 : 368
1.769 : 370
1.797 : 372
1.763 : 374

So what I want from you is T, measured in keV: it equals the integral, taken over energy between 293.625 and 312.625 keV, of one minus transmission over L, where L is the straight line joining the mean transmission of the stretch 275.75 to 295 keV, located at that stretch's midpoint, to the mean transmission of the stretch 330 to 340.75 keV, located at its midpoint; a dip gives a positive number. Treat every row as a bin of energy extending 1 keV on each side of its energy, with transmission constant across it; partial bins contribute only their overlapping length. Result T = 2.01 keV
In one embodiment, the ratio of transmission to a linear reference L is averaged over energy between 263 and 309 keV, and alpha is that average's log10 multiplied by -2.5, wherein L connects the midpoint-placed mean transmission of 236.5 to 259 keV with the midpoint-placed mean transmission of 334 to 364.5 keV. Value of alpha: 0.13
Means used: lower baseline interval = 1.68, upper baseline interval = 1.76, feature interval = 1.52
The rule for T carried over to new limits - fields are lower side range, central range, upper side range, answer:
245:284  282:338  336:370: 5.2 keV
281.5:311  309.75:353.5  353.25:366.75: -2.4 keV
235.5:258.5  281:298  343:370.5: 3.7 keV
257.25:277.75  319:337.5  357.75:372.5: 0.7 keV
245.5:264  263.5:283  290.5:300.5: -4.3 keV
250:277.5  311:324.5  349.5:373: 0.4 keV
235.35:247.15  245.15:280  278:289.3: 0.4 keV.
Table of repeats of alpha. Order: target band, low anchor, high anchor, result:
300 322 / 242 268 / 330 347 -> 0.03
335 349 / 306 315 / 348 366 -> -0.01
